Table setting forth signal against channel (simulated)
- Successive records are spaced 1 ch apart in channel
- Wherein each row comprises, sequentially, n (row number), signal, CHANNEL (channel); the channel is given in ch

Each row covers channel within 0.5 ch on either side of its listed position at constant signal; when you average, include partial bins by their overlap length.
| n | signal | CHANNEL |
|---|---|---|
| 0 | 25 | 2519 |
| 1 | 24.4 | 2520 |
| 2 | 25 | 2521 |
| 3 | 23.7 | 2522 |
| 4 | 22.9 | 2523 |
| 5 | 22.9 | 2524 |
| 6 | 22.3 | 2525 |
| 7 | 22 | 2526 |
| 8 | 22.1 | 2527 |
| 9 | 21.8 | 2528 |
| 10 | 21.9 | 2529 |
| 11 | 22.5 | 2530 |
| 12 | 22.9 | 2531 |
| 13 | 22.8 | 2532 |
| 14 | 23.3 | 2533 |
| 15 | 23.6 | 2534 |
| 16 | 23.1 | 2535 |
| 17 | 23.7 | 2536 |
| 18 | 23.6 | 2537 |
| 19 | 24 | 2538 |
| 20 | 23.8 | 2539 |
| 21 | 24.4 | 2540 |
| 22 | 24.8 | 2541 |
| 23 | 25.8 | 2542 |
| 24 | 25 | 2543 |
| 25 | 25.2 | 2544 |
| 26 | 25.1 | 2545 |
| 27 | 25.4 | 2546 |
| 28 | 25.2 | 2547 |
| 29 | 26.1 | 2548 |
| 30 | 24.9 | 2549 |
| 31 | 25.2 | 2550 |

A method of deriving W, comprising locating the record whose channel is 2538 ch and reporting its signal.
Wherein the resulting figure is 24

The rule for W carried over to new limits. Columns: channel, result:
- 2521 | 25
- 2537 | 23.6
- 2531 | 22.9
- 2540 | 24.4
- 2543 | 25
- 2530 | 22.5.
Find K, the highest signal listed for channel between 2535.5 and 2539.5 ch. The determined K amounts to 24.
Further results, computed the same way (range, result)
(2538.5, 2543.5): 25.8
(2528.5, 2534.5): 23.6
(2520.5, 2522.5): 25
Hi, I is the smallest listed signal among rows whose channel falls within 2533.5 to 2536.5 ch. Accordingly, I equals 23.1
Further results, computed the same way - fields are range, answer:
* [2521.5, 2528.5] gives 21.8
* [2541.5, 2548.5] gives 25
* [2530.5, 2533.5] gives 22.8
